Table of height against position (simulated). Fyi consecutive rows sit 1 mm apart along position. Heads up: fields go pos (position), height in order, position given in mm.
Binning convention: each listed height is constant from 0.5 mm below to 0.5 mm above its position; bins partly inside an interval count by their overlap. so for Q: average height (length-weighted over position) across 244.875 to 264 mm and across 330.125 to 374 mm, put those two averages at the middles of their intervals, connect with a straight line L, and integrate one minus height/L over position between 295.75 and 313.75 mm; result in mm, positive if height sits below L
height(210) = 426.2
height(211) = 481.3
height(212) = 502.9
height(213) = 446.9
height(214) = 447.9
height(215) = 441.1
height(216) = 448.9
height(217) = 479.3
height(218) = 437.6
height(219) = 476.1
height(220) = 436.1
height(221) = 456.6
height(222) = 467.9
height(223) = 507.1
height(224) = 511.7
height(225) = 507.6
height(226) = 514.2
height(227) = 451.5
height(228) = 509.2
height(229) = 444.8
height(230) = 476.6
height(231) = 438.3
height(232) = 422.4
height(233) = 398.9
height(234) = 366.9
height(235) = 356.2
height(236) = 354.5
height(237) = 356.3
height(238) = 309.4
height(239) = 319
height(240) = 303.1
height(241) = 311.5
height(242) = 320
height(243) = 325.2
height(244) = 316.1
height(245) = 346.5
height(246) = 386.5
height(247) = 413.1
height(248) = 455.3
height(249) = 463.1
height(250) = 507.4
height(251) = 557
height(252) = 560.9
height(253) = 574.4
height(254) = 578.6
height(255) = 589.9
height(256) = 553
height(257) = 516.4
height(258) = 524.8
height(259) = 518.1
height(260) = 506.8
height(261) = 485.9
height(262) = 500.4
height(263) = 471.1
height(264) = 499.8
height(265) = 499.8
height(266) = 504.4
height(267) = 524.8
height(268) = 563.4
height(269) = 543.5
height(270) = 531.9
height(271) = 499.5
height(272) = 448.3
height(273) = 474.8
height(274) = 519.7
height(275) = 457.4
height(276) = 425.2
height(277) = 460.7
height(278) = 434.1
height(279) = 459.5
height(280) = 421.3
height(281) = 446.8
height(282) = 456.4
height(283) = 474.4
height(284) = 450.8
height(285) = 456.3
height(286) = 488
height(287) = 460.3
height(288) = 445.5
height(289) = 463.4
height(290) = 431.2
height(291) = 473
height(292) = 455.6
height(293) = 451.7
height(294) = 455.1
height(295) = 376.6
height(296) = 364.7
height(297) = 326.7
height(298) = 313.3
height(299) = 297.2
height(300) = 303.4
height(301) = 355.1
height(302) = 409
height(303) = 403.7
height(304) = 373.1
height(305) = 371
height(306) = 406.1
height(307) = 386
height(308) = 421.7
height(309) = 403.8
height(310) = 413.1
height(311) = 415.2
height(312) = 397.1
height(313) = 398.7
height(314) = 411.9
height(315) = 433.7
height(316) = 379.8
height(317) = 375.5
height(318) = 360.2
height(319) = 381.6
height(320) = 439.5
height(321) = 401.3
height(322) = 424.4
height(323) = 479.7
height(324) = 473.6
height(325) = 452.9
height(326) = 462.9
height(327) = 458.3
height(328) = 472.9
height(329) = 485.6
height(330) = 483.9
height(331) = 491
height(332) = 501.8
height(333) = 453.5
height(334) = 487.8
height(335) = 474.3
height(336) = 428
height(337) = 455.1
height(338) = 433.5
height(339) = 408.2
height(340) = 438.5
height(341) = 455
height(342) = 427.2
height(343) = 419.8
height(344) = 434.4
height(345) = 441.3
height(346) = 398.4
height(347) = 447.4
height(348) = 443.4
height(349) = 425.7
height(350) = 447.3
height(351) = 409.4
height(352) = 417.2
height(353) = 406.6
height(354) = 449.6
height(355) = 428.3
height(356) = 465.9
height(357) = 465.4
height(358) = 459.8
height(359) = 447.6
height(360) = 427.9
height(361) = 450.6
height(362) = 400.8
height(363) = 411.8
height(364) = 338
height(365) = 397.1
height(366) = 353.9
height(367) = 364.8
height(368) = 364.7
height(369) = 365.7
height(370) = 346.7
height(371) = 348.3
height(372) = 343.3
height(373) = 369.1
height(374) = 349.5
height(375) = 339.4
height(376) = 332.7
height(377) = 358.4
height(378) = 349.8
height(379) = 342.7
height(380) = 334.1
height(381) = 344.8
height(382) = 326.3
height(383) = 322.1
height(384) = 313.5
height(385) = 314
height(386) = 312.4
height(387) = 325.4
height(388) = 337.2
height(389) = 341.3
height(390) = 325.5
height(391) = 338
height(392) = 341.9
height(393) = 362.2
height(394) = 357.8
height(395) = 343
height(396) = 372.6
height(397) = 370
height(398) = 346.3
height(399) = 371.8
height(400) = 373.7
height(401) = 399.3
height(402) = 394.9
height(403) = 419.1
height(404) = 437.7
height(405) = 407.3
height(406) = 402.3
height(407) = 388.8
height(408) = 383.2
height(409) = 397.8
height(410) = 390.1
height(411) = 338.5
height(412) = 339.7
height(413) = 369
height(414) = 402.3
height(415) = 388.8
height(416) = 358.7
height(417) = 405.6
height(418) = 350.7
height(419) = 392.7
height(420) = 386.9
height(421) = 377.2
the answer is 3.3 mm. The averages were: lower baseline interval 503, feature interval 376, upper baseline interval 422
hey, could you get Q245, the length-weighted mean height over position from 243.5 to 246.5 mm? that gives 350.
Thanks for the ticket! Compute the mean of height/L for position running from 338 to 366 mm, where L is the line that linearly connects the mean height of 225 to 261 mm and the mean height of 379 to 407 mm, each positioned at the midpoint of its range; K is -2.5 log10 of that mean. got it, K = -0.13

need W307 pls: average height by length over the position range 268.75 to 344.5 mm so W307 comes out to 433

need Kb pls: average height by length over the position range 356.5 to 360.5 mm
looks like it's 450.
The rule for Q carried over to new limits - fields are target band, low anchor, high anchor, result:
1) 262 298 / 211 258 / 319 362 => -1.4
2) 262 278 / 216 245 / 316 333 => -2.5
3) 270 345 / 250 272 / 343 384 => 5.2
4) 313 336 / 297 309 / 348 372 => -3.7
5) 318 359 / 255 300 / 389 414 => -2.5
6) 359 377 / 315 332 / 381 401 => 0.2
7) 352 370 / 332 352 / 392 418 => 0.5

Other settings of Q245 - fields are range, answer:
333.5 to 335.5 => 481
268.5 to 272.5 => 506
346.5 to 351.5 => 435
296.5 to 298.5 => 320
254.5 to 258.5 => 546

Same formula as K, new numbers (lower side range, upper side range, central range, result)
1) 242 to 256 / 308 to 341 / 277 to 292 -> -0.01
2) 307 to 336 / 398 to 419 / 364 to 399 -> 0.16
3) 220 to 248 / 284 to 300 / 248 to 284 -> -0.22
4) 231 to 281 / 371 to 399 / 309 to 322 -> 0.00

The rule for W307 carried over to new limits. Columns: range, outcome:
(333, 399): 388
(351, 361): 440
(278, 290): 455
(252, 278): 510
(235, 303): 445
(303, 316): 402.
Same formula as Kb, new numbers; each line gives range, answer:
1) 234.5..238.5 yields 344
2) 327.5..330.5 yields 481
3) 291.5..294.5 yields 454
